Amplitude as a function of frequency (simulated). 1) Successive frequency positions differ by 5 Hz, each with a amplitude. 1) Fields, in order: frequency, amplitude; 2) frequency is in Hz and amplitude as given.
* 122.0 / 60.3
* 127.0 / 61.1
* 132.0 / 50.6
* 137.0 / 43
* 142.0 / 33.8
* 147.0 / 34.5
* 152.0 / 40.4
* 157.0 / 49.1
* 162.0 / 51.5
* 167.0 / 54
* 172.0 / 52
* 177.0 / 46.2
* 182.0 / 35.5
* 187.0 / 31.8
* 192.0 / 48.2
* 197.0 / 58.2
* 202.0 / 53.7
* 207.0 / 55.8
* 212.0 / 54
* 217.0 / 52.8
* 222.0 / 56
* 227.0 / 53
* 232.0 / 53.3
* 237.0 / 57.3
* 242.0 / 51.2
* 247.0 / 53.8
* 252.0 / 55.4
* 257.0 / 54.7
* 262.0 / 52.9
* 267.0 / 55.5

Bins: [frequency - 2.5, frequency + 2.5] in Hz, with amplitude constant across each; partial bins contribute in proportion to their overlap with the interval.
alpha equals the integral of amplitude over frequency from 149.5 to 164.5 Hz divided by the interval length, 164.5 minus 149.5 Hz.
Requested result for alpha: 47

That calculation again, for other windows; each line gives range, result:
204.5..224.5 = 54.6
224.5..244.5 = 53.7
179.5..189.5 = 33.6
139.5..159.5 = 39.5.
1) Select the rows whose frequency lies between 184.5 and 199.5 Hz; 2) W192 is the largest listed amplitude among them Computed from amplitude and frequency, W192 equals 58.2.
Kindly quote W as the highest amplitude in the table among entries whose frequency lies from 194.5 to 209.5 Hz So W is 58.2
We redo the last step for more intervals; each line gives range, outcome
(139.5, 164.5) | 51.5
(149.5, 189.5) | 54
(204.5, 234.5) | 56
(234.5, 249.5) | 57.3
